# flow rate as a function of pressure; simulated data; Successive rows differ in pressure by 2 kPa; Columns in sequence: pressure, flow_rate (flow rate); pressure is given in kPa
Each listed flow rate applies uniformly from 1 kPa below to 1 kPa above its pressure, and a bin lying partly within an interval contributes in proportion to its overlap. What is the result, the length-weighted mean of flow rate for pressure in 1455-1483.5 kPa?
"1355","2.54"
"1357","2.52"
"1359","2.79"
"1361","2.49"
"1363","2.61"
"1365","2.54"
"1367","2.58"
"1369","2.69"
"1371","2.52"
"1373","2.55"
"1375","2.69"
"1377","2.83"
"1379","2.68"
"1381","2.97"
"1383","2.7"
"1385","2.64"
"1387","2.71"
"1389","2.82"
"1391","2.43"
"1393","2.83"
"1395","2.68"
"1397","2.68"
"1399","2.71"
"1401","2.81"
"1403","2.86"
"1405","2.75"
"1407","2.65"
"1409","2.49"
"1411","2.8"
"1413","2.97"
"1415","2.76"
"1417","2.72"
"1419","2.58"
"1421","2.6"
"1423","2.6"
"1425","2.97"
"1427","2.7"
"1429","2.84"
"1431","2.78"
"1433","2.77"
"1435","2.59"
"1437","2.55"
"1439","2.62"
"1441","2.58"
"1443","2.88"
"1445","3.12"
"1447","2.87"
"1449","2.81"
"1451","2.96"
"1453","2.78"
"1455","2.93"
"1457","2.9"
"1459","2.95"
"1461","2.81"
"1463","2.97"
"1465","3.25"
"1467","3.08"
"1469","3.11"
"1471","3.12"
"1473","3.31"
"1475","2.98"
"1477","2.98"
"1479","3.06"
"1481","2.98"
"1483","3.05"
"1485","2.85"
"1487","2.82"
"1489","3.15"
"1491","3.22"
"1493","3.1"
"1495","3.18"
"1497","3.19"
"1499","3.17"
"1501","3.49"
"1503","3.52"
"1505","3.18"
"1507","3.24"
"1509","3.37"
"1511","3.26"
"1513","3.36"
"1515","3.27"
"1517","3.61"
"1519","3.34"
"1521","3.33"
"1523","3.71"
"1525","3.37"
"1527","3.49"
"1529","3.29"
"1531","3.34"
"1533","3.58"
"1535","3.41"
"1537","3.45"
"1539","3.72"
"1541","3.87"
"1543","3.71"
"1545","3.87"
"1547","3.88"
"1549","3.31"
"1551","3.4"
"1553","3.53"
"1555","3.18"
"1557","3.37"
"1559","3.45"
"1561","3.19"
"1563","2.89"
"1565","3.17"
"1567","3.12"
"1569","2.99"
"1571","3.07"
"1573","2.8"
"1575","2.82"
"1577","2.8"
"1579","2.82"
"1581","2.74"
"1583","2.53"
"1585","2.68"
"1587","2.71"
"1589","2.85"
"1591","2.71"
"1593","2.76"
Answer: 3.04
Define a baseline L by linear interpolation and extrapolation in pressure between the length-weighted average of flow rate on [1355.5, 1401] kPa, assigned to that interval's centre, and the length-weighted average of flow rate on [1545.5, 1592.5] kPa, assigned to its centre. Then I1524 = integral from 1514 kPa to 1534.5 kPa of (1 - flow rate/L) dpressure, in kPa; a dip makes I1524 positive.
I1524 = -3.3 kPa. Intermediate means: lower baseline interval 2.67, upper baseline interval 3.05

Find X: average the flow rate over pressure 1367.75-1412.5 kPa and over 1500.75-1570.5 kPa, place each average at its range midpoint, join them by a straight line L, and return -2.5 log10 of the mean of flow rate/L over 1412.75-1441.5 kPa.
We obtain 0.07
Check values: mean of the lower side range 2.71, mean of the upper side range 3.4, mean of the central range 2.7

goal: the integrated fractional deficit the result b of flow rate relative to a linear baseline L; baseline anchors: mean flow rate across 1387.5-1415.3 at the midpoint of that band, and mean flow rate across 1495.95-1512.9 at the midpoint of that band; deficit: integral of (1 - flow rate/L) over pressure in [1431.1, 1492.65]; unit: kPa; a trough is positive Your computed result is 2.7 kPa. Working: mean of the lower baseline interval 2.73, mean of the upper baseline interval 3.31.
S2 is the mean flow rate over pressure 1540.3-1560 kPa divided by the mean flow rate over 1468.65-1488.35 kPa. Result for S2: 1.17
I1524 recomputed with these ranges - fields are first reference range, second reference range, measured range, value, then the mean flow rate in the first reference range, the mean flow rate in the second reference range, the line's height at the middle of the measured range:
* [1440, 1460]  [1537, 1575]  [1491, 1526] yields -2.1 kPa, 2.88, 3.35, 3.14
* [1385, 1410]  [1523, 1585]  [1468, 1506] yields -1.3 kPa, 2.7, 3.27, 3.03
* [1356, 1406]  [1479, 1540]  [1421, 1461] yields 2.4 kPa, 2.68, 3.3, 2.97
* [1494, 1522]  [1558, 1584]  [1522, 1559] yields -4.7 kPa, 3.32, 2.95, 3.13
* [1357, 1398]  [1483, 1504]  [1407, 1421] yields 0.6 kPa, 2.67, 3.16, 2.82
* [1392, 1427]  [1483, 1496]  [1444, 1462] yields 0.0 kPa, 2.73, 3.05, 2.91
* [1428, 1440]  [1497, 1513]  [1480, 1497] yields 0.6 kPa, 2.69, 3.31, 3.17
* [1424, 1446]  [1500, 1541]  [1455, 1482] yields -0.1 kPa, 2.76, 3.43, 3.02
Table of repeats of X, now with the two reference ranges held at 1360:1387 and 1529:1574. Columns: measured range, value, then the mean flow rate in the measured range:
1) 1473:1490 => 0.03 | 3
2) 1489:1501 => -0.02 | 3.2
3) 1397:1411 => 0.02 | 2.72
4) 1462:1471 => -0.03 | 3.1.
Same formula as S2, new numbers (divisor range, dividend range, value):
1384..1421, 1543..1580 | 1.19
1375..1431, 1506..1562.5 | 1.26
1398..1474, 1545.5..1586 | 1.09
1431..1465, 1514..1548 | 1.25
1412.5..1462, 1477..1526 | 1.16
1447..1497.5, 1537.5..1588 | 1.06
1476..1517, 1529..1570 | 1.07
